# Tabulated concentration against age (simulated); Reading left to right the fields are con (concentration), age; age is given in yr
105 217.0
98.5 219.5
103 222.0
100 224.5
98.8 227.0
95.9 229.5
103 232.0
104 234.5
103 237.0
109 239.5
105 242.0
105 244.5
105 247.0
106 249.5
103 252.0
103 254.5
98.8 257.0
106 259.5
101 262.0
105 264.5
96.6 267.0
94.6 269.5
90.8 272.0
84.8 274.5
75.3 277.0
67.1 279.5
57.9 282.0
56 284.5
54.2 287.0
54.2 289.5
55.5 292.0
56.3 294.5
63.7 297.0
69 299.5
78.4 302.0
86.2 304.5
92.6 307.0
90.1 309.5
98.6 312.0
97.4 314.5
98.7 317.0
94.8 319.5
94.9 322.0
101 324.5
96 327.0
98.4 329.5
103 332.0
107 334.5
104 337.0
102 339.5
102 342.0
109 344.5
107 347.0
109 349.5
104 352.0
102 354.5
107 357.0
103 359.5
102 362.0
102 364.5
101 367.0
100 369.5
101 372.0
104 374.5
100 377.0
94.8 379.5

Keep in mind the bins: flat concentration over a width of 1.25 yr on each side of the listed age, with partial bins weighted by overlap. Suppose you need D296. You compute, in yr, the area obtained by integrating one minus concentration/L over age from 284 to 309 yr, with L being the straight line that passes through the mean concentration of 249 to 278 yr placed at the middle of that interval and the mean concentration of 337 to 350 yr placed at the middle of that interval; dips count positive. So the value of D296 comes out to 8.2 yr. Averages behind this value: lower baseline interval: 97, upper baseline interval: 105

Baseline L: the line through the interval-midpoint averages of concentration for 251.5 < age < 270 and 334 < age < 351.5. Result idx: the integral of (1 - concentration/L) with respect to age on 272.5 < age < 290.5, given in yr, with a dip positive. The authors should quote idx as 6.5 yr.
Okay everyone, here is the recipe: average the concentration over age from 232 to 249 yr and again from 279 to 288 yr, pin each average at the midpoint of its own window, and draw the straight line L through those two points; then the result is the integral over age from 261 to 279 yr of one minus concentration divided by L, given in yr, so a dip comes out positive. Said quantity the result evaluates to -4.51 yr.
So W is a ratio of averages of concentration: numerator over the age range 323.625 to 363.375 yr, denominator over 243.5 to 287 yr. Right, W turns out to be 1.1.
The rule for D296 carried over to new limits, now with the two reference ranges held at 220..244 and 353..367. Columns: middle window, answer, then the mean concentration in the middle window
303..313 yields 1.1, 91.4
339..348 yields -0.2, 105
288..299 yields 4.8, 58.1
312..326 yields 0.7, 97.4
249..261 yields -0.1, 103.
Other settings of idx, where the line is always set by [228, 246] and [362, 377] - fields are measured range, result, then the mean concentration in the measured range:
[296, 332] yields 4.1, 90.6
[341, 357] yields -0.6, 106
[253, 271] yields 0.4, 101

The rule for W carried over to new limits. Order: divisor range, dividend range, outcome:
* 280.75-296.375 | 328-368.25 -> 1.85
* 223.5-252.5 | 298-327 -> 0.88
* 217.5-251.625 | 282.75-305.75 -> 0.62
